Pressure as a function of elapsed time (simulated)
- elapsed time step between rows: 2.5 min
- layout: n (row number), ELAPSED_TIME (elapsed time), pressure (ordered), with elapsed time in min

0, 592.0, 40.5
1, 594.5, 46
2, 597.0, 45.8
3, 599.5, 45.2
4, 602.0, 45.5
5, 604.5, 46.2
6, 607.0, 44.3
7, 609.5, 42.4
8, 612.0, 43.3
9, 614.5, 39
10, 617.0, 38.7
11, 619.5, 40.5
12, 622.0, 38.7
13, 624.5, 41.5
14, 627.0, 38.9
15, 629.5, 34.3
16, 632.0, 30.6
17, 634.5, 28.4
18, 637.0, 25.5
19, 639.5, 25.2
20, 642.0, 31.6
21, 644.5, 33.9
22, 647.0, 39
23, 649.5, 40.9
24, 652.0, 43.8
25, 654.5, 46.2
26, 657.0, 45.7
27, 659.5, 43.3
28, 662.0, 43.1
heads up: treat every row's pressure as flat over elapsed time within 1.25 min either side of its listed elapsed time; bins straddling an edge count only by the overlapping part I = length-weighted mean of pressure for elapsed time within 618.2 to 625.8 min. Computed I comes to 40.2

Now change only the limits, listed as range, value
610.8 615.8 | 41.1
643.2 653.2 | 39.3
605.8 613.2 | 43.3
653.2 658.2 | 45.9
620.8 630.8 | 38.3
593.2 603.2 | 45.6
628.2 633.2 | 32.5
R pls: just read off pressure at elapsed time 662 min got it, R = 43.1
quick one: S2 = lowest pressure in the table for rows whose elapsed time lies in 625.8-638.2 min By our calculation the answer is 25.5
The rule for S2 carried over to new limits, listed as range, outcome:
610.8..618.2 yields 38.7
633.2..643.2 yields 25.2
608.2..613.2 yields 42.4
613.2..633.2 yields 30.6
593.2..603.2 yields 45.2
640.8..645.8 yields 31.6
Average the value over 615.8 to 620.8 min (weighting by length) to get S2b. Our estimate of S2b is 39.6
